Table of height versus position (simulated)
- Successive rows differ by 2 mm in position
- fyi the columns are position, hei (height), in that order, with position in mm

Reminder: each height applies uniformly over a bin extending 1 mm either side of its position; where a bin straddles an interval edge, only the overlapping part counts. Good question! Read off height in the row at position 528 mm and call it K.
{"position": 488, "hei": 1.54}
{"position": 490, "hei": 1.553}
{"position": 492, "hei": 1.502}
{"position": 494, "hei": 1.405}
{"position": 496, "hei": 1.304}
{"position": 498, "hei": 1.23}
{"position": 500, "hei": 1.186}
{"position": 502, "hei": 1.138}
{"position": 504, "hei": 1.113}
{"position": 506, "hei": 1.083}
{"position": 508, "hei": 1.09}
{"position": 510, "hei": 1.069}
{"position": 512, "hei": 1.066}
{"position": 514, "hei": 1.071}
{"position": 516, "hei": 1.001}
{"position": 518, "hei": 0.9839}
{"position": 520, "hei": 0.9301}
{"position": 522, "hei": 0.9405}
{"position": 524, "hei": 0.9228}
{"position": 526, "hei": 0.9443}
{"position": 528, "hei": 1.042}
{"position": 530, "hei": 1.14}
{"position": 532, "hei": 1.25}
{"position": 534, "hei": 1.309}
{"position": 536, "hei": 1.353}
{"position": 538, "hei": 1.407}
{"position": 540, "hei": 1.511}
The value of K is 1.042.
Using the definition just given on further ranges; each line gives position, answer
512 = 1.066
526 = 0.9443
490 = 1.553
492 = 1.502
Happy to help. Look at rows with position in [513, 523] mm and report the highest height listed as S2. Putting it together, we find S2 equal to 1.071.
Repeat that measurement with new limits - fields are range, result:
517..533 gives 1.25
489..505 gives 1.553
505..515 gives 1.09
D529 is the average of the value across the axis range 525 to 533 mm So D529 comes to 1.09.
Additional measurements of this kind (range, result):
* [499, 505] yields 1.15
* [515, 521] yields 0.972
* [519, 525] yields 0.931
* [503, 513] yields 1.08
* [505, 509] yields 1.09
